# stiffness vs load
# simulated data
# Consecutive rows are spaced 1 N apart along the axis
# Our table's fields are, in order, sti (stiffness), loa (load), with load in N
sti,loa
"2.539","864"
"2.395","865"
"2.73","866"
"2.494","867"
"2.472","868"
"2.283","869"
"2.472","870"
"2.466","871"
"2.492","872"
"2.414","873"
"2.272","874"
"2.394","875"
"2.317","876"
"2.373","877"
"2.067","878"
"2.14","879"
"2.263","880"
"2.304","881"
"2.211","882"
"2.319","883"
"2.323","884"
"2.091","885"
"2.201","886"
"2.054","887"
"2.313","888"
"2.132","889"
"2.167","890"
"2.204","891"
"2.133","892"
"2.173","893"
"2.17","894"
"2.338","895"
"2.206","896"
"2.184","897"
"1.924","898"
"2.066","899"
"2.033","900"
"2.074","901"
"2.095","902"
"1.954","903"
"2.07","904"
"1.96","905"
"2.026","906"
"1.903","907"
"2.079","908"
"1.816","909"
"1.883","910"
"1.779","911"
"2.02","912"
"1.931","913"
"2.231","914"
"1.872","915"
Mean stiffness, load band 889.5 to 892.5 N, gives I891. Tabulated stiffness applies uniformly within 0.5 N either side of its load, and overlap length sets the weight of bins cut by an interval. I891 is 2.17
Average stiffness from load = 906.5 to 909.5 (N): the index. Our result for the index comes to 1.93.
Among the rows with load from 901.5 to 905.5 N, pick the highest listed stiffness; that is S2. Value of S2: 2.095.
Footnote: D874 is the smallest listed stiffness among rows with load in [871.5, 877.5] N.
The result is 2.272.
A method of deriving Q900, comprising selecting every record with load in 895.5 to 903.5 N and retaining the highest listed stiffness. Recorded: 2.206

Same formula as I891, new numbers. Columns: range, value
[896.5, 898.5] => 2.05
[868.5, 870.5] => 2.38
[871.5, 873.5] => 2.45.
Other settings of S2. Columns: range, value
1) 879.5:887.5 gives 2.323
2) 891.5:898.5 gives 2.338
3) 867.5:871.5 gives 2.472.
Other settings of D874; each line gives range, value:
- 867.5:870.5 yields 2.283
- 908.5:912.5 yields 1.779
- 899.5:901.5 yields 2.033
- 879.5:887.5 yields 2.054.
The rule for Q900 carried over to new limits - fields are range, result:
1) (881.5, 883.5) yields 2.319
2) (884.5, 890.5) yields 2.313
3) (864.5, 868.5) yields 2.73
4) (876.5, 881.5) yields 2.373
